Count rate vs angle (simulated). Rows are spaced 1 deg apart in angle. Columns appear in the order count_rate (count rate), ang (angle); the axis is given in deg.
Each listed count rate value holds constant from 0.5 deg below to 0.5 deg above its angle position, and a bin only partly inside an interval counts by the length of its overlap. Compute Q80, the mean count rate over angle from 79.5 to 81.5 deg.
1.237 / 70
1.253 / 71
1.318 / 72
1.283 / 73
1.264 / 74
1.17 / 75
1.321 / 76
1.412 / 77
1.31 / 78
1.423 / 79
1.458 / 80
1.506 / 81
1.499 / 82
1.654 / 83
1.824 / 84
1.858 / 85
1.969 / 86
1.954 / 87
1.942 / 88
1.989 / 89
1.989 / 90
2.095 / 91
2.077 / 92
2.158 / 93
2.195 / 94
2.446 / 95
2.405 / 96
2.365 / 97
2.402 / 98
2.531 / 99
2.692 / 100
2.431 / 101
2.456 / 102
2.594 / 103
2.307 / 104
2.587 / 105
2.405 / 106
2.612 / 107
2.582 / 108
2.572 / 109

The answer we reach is 1.48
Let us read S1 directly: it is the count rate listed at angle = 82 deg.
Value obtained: 1.499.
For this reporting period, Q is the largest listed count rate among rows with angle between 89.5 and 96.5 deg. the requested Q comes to 2.446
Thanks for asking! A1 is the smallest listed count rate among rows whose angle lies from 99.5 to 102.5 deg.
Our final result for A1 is 2.431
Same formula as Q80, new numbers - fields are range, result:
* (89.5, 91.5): 2.04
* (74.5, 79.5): 1.33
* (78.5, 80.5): 1.44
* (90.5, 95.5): 2.19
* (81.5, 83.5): 1.58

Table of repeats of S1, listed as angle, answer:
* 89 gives 1.989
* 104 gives 2.307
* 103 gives 2.594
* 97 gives 2.365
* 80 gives 1.458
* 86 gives 1.969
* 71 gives 1.253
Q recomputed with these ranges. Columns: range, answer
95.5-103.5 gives 2.692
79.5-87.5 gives 1.969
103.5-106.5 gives 2.587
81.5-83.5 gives 1.654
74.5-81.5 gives 1.506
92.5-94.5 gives 2.195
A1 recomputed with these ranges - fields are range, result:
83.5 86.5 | 1.824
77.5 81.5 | 1.31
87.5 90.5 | 1.942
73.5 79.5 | 1.17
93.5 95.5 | 2.195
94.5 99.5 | 2.365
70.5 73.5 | 1.253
